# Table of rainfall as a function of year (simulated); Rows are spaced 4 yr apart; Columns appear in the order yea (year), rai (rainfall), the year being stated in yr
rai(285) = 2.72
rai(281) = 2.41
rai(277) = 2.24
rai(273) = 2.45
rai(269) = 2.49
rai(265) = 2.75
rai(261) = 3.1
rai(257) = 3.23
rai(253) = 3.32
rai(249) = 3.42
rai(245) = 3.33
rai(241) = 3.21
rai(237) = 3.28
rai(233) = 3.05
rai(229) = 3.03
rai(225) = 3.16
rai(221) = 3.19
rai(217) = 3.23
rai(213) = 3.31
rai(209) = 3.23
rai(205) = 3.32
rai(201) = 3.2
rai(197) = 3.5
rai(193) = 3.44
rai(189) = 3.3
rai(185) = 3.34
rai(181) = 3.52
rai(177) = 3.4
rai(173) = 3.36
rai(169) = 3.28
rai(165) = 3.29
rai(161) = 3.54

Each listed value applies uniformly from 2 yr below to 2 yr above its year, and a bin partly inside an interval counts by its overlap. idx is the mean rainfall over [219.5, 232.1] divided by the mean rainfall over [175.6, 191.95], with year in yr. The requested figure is 0.9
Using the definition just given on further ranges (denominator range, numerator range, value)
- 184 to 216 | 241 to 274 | 0.91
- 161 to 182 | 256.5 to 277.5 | 0.80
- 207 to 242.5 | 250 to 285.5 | 0.87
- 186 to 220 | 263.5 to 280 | 0.75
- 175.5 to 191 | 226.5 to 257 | 0.95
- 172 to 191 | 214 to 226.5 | 0.95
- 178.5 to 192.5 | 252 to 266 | 0.92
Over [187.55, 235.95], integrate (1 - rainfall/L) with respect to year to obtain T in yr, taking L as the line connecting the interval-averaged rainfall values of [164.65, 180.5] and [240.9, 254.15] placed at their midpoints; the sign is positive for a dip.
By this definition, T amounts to 1.4 yr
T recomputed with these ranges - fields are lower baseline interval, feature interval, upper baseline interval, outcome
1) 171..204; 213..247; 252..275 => -1.08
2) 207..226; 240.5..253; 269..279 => -2.51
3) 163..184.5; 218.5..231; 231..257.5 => 0.62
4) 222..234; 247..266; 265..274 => -3.33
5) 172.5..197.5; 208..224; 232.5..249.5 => 0.44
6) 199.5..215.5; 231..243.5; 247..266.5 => 0.10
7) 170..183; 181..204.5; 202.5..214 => -0.15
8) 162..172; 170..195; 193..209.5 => -0.47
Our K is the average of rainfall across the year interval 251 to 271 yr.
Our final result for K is 2.98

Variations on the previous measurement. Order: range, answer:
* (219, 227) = 3.17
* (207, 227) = 3.22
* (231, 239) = 3.17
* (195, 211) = 3.31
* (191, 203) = 3.38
